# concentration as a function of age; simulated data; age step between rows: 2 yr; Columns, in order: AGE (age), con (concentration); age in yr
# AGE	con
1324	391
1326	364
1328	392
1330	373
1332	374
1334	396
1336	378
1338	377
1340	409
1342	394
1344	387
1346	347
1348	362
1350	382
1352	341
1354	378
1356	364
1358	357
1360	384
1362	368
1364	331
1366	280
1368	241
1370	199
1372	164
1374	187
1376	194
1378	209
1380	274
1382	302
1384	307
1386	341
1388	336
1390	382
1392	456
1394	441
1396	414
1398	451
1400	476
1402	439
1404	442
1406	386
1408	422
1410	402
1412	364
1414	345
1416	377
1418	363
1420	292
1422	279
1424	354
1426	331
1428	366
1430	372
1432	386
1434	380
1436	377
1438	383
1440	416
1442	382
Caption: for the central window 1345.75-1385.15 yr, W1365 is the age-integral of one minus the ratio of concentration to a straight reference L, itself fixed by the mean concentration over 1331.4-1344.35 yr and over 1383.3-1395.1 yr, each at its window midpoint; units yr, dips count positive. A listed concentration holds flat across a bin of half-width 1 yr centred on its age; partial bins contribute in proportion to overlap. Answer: 8.8 yr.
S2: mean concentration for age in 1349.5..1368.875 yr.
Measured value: 342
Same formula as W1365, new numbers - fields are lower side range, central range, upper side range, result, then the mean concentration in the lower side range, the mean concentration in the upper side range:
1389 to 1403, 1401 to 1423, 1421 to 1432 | 0.9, 437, 345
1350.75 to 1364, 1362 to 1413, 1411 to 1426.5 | 1.7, 363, 338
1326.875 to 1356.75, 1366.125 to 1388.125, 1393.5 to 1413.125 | 8.5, 377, 423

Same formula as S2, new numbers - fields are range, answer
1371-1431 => 349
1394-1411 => 430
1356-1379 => 269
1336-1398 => 333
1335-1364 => 372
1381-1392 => 345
